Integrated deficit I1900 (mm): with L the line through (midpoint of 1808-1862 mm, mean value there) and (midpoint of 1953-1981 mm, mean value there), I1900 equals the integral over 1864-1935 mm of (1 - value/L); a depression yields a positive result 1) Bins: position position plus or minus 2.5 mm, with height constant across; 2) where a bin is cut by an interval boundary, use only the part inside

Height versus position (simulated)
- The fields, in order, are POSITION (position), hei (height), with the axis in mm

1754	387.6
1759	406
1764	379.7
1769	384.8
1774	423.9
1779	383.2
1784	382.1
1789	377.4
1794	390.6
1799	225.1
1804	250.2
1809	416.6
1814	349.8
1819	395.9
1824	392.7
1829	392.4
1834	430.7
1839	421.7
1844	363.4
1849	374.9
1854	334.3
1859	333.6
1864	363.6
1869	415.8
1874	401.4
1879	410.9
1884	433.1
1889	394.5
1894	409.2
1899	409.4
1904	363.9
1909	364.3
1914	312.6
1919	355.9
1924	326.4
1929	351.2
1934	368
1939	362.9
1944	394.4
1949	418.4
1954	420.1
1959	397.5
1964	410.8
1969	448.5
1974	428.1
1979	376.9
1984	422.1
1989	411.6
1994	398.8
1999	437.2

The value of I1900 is 3.11 mm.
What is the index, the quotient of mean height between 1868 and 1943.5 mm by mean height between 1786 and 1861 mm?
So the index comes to 1.04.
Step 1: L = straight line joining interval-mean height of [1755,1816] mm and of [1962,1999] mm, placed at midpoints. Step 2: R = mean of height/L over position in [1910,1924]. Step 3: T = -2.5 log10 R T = 0.19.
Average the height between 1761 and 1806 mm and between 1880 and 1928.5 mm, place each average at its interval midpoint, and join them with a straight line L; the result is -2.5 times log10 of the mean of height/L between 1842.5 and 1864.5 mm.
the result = 0.04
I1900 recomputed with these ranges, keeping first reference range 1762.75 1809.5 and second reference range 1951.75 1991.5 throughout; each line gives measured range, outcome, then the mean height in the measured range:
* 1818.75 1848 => -2.0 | 398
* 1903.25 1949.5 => 4.8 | 359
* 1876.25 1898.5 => -1.3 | 412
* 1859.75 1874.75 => -0.1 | 386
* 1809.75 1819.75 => -0.3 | 376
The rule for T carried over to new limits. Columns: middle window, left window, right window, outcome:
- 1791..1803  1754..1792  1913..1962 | 0.267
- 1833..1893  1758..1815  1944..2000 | -0.014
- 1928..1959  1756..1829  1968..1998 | 0.044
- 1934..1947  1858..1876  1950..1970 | 0.087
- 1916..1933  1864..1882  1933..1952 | 0.137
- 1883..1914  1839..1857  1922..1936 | -0.094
